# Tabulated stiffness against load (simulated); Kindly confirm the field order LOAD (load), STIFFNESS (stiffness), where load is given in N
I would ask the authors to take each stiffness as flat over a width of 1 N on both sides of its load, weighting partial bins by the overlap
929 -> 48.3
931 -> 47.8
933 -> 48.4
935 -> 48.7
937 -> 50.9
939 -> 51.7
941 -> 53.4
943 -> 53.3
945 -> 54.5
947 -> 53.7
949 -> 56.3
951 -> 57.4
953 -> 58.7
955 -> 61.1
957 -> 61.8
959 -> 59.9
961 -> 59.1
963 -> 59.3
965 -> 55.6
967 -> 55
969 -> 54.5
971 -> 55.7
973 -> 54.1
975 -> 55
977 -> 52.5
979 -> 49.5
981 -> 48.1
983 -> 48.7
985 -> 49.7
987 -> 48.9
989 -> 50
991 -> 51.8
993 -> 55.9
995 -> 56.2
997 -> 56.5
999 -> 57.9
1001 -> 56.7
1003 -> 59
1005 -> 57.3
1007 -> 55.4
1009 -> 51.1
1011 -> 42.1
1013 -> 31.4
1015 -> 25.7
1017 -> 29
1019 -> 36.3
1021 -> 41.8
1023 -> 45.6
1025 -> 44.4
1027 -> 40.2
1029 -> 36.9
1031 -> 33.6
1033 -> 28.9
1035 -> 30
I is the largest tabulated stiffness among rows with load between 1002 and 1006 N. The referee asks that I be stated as 59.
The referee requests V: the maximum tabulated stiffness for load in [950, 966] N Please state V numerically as 61.8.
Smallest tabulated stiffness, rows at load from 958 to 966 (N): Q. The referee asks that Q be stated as 55.6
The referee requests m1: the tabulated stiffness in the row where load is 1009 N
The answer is 51.1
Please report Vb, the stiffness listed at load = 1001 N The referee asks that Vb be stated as 56.7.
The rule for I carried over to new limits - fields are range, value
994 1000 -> 57.9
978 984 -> 49.5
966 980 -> 55.7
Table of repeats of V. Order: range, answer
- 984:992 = 51.8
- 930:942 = 53.4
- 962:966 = 59.3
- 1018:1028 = 45.6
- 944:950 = 56.3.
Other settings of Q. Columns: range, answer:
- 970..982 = 48.1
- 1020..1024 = 41.8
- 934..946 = 48.7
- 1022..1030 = 36.9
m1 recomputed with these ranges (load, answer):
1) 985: 49.7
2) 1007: 55.4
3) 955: 61.1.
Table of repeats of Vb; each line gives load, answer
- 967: 55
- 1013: 31.4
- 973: 54.1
